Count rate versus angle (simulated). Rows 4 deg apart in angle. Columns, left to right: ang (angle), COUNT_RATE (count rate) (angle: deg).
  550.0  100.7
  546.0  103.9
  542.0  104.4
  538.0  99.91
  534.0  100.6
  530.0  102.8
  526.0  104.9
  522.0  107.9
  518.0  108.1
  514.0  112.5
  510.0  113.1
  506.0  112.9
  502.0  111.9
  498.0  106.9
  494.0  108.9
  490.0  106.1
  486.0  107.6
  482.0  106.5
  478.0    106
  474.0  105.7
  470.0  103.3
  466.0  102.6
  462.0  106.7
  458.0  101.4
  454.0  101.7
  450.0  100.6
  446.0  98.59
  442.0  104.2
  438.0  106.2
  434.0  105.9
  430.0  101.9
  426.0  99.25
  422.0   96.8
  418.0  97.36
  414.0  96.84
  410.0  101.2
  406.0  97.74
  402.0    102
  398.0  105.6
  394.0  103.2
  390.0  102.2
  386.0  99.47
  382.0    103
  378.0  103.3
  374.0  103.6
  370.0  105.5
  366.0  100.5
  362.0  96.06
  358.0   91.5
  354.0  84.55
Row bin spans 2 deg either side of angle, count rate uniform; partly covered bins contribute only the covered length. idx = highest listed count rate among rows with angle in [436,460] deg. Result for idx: 106.2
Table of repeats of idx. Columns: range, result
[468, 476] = 105.7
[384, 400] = 105.6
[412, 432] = 101.9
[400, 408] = 102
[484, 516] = 113.1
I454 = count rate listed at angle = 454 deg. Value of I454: 101.7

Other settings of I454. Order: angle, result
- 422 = 96.8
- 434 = 105.9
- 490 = 106.1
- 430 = 101.9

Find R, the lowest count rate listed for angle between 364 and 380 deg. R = 100.5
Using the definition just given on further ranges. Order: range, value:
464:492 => 102.6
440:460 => 98.59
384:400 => 99.47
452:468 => 101.4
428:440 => 101.9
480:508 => 106.1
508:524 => 107.9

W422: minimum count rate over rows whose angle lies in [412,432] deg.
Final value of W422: 96.8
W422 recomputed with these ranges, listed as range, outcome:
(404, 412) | 97.74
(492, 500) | 106.9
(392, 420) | 96.84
